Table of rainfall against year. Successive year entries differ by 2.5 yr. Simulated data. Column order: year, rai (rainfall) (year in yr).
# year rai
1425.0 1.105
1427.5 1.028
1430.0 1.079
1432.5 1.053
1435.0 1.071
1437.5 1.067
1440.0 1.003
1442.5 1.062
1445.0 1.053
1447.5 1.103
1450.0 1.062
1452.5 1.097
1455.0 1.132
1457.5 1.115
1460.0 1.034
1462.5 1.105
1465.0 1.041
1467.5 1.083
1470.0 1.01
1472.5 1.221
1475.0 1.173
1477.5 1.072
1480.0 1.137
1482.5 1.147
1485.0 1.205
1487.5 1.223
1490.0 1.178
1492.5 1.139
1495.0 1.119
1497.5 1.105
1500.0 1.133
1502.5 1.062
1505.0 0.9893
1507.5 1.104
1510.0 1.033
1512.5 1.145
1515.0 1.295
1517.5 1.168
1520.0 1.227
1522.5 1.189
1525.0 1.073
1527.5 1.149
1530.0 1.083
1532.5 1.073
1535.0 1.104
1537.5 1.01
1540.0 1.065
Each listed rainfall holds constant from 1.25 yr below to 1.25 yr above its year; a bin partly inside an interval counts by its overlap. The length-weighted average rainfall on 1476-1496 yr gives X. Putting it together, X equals 1.15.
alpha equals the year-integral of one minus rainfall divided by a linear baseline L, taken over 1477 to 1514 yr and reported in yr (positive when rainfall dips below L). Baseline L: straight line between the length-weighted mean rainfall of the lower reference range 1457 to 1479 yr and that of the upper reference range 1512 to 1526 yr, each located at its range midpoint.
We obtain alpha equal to 0.71 yr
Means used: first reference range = 1.09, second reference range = 1.19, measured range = 1.12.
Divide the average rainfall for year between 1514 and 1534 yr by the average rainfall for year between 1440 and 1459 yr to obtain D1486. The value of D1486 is 1.07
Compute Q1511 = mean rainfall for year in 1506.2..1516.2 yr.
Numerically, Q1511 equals 1.14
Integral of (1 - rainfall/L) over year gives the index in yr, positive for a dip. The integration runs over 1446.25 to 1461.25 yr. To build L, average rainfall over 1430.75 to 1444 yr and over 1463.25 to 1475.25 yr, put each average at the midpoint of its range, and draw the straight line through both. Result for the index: -0.2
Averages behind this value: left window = 1.05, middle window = 1.09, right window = 1.1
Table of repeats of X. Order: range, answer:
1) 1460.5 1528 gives 1.13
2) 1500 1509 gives 1.06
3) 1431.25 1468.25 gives 1.07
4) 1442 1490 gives 1.11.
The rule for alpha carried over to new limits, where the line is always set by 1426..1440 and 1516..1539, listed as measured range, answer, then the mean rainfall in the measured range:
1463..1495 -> -1.4 yr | 1.13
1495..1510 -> 0.3 yr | 1.08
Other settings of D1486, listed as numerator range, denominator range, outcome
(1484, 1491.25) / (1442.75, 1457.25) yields 1.10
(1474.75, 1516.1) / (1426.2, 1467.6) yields 1.06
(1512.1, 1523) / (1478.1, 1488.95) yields 1.03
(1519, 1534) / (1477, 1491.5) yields 0.97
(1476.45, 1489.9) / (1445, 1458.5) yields 1.06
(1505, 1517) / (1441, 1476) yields 1.04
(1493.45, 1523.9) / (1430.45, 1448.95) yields 1.07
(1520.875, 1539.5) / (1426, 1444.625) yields 1.04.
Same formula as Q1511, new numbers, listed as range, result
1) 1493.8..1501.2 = 1.12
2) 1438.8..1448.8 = 1.06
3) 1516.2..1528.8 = 1.16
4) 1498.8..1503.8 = 1.1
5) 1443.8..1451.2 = 1.07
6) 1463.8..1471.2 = 1.04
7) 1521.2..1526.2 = 1.13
